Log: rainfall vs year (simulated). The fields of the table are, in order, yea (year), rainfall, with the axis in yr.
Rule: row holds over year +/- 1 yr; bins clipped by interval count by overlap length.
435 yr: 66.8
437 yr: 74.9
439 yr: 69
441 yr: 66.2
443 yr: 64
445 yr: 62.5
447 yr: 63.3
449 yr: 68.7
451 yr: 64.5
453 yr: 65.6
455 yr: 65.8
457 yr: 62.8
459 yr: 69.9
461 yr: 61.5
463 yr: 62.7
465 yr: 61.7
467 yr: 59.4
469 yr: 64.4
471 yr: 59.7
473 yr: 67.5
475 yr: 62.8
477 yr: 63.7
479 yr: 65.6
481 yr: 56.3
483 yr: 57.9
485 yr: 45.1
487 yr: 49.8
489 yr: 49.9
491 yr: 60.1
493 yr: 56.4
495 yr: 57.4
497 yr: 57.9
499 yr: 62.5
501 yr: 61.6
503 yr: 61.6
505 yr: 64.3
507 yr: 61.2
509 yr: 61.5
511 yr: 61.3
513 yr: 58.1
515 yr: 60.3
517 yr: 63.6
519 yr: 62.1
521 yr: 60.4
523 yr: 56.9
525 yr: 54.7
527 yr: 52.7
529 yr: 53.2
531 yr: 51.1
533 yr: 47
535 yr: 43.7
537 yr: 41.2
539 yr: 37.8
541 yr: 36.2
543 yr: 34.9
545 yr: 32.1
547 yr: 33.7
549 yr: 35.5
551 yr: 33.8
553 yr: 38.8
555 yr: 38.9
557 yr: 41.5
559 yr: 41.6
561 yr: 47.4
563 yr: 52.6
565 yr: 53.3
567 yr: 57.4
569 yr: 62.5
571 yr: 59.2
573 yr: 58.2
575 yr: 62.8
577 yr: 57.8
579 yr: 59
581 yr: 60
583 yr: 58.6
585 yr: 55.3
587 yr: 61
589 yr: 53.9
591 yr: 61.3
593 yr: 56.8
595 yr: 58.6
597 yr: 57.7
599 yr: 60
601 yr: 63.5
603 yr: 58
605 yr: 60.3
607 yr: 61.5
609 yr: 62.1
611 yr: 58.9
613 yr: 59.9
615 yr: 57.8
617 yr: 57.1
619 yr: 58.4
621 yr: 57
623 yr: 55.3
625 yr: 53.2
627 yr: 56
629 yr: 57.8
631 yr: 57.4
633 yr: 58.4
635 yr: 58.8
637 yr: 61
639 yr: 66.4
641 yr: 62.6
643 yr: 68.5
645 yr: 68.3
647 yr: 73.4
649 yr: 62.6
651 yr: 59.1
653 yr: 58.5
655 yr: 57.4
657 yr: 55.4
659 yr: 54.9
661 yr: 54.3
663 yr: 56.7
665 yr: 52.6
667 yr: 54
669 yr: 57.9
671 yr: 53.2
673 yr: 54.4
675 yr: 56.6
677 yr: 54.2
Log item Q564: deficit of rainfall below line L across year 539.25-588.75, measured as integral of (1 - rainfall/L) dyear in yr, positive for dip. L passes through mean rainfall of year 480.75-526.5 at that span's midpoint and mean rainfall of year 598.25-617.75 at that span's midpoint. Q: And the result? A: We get 8.8 yr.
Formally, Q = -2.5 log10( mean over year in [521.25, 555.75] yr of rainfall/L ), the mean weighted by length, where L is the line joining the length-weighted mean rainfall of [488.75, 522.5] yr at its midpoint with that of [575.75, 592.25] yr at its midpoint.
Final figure 0.355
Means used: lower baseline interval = 60.2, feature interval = 42.9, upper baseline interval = 58.4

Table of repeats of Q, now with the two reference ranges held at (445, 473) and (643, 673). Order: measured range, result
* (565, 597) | 0.038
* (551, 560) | 0.479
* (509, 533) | 0.089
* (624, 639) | 0.023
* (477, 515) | 0.080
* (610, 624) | 0.036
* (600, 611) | -0.015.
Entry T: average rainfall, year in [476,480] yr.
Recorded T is 64.7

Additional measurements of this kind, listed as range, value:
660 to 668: 54.4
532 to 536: 45.4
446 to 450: 66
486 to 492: 53.3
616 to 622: 57.5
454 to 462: 65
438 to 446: 65.4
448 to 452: 66.6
